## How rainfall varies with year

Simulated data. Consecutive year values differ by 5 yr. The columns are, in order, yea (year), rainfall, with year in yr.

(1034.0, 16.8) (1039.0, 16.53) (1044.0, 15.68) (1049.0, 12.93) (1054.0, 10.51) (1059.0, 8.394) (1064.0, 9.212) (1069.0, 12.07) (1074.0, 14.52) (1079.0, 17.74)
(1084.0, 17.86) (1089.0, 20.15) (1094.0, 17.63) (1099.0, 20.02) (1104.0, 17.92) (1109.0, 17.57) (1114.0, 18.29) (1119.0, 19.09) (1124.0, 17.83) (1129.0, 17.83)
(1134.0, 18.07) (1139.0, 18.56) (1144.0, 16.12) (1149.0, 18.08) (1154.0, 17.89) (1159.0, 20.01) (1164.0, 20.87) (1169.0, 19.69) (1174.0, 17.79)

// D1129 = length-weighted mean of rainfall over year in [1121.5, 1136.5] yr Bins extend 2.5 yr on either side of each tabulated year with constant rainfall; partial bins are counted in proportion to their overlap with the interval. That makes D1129 17.9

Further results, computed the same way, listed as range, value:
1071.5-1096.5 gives 17.6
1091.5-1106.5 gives 18.5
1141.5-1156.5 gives 17.4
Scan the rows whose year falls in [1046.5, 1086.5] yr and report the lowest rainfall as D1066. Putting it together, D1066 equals 8.394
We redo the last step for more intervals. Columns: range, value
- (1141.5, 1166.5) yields 16.12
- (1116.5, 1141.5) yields 17.83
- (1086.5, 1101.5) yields 17.63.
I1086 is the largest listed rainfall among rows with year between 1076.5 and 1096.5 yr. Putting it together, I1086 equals 20.15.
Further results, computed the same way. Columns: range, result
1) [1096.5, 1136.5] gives 20.02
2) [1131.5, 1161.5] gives 20.01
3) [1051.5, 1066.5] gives 10.51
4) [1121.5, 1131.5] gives 17.83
